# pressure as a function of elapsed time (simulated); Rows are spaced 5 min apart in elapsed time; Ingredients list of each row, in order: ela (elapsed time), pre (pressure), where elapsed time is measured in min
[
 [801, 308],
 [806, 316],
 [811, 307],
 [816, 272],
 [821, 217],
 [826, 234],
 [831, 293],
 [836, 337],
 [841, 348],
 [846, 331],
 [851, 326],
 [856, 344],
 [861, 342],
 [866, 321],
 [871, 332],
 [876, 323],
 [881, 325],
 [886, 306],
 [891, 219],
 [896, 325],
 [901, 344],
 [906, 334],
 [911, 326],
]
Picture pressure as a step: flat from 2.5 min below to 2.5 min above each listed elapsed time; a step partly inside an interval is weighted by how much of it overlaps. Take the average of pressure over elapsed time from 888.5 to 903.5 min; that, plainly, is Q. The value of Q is 296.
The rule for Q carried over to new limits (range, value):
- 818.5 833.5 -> 248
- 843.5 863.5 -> 336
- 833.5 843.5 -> 342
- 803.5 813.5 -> 312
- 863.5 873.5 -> 326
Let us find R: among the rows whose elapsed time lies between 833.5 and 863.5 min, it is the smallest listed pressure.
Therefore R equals 326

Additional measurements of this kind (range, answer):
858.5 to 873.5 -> 321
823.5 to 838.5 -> 234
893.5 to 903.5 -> 325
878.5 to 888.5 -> 306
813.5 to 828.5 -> 217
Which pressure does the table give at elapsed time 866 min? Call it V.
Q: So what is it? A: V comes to 321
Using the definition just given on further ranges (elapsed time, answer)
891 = 219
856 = 344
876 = 323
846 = 331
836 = 337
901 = 344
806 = 316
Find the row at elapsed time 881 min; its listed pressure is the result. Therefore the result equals 325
